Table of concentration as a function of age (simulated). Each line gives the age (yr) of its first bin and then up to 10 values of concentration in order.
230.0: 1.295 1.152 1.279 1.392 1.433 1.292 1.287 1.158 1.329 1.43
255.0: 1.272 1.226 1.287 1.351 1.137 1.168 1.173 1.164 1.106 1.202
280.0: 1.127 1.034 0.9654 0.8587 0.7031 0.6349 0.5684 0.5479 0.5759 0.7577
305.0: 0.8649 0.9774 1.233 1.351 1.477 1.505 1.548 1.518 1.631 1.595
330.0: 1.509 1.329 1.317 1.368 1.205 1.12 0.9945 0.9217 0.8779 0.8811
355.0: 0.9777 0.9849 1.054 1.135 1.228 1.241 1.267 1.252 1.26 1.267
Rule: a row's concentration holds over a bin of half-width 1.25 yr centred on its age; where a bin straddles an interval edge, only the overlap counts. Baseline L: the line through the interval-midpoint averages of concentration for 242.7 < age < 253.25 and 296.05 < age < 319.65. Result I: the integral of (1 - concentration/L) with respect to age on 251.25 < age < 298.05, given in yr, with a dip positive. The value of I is 5.3 yr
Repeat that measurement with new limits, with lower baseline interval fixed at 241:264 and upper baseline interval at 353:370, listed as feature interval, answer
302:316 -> 0.8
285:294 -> 3.4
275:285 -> 1.2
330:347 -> -1.2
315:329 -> -4.5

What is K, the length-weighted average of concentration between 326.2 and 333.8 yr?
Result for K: 1.48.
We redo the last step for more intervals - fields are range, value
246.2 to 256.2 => 1.3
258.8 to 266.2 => 1.26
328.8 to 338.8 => 1.38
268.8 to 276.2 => 1.15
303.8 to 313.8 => 1.11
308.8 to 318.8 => 1.39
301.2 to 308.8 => 0.867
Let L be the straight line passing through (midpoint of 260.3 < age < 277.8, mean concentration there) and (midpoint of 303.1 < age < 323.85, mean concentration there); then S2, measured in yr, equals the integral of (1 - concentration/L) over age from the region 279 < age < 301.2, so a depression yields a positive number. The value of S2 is 8.3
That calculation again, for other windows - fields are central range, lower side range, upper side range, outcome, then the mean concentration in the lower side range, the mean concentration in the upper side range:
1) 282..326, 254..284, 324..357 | 5.72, 1.18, 1.2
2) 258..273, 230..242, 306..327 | 1.44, 1.31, 1.41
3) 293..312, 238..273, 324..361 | 6.46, 1.27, 1.18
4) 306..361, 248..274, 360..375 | -0.81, 1.25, 1.21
